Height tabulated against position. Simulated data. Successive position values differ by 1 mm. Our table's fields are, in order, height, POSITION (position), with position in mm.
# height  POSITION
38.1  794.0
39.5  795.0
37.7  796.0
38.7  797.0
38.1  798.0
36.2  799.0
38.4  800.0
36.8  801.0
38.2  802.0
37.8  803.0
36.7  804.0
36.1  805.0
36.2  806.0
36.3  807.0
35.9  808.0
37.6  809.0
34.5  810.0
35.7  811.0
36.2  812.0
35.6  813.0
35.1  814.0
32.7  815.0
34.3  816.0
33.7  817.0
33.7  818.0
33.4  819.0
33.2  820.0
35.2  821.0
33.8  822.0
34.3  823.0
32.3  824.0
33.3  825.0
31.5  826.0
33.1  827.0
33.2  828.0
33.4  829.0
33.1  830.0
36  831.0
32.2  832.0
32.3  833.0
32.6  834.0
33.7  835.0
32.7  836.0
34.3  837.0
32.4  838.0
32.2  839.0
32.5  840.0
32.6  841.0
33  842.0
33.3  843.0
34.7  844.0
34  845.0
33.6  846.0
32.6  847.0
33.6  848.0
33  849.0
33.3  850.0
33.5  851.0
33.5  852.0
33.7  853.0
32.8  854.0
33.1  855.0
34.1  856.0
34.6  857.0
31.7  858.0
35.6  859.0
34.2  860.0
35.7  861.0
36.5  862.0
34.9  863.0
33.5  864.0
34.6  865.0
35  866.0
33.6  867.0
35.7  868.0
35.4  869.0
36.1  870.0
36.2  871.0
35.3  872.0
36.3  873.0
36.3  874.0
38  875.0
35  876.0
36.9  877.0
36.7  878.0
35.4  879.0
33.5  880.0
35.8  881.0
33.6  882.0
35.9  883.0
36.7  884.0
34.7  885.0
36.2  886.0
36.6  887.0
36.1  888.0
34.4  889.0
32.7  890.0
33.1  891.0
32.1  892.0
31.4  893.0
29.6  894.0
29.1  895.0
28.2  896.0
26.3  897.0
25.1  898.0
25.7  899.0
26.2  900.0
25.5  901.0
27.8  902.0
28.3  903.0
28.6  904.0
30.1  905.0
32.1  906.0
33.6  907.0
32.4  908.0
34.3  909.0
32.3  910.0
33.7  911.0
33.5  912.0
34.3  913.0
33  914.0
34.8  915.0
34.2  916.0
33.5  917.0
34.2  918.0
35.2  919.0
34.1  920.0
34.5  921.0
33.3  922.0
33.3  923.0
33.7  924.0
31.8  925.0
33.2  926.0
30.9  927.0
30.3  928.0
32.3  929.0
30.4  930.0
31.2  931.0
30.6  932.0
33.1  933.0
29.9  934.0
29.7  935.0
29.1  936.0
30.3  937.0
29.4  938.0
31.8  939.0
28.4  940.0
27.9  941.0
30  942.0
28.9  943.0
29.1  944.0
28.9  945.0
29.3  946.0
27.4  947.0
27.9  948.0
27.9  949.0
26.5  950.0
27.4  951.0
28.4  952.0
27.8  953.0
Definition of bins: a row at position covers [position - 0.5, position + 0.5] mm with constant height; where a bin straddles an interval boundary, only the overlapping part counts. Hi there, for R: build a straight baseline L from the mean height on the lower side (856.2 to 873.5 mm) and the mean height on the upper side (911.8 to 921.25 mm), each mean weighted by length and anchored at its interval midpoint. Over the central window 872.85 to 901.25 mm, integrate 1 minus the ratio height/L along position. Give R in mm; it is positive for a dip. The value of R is 1.4 mm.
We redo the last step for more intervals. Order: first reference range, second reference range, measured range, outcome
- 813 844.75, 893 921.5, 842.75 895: -3.7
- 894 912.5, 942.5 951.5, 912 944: -3.4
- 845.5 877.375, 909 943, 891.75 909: 2.1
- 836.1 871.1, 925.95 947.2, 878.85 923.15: -0.8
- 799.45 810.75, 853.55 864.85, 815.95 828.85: 0.9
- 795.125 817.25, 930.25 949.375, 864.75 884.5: -1.6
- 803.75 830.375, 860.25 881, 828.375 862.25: 1.5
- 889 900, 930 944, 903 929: -2.8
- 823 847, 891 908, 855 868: -1.3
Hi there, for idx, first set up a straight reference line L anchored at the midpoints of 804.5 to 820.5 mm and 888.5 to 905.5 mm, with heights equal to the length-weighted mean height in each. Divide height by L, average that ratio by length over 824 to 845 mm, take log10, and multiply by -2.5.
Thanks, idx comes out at 0.01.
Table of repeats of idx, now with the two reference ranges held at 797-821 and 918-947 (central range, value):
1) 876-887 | -0.08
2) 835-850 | 0.04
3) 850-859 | 0.02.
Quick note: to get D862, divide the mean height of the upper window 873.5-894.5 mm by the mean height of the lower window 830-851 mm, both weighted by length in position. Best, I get 1.05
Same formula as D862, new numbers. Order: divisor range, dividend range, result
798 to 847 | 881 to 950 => 0.91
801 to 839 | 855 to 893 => 1.02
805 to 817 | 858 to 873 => 0.99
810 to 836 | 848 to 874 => 1.02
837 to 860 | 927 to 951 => 0.89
